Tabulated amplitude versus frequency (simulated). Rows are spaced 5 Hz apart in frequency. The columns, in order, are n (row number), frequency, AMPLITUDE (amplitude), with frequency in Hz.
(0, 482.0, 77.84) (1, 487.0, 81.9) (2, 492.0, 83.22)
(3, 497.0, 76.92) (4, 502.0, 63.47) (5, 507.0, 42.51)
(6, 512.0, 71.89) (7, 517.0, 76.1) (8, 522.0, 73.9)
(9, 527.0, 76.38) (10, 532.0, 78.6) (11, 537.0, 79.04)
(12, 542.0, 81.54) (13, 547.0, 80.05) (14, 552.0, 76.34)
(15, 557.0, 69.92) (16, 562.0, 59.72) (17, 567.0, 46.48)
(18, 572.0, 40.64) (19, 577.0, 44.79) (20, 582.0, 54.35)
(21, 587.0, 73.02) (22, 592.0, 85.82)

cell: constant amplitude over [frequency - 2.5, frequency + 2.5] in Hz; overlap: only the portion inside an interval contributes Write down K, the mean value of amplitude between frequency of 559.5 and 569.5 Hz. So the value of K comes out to 53.1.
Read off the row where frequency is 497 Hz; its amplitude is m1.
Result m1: 76.92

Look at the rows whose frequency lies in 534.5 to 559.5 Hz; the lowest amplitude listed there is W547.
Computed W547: 69.92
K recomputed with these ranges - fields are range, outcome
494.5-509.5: 61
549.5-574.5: 58.6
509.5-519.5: 74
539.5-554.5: 79.3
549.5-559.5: 73.1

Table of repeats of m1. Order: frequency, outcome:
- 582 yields 54.35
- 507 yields 42.51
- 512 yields 71.89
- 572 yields 40.64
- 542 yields 81.54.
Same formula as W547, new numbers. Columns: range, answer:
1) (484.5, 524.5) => 42.51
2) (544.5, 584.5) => 40.64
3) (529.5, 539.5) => 78.6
